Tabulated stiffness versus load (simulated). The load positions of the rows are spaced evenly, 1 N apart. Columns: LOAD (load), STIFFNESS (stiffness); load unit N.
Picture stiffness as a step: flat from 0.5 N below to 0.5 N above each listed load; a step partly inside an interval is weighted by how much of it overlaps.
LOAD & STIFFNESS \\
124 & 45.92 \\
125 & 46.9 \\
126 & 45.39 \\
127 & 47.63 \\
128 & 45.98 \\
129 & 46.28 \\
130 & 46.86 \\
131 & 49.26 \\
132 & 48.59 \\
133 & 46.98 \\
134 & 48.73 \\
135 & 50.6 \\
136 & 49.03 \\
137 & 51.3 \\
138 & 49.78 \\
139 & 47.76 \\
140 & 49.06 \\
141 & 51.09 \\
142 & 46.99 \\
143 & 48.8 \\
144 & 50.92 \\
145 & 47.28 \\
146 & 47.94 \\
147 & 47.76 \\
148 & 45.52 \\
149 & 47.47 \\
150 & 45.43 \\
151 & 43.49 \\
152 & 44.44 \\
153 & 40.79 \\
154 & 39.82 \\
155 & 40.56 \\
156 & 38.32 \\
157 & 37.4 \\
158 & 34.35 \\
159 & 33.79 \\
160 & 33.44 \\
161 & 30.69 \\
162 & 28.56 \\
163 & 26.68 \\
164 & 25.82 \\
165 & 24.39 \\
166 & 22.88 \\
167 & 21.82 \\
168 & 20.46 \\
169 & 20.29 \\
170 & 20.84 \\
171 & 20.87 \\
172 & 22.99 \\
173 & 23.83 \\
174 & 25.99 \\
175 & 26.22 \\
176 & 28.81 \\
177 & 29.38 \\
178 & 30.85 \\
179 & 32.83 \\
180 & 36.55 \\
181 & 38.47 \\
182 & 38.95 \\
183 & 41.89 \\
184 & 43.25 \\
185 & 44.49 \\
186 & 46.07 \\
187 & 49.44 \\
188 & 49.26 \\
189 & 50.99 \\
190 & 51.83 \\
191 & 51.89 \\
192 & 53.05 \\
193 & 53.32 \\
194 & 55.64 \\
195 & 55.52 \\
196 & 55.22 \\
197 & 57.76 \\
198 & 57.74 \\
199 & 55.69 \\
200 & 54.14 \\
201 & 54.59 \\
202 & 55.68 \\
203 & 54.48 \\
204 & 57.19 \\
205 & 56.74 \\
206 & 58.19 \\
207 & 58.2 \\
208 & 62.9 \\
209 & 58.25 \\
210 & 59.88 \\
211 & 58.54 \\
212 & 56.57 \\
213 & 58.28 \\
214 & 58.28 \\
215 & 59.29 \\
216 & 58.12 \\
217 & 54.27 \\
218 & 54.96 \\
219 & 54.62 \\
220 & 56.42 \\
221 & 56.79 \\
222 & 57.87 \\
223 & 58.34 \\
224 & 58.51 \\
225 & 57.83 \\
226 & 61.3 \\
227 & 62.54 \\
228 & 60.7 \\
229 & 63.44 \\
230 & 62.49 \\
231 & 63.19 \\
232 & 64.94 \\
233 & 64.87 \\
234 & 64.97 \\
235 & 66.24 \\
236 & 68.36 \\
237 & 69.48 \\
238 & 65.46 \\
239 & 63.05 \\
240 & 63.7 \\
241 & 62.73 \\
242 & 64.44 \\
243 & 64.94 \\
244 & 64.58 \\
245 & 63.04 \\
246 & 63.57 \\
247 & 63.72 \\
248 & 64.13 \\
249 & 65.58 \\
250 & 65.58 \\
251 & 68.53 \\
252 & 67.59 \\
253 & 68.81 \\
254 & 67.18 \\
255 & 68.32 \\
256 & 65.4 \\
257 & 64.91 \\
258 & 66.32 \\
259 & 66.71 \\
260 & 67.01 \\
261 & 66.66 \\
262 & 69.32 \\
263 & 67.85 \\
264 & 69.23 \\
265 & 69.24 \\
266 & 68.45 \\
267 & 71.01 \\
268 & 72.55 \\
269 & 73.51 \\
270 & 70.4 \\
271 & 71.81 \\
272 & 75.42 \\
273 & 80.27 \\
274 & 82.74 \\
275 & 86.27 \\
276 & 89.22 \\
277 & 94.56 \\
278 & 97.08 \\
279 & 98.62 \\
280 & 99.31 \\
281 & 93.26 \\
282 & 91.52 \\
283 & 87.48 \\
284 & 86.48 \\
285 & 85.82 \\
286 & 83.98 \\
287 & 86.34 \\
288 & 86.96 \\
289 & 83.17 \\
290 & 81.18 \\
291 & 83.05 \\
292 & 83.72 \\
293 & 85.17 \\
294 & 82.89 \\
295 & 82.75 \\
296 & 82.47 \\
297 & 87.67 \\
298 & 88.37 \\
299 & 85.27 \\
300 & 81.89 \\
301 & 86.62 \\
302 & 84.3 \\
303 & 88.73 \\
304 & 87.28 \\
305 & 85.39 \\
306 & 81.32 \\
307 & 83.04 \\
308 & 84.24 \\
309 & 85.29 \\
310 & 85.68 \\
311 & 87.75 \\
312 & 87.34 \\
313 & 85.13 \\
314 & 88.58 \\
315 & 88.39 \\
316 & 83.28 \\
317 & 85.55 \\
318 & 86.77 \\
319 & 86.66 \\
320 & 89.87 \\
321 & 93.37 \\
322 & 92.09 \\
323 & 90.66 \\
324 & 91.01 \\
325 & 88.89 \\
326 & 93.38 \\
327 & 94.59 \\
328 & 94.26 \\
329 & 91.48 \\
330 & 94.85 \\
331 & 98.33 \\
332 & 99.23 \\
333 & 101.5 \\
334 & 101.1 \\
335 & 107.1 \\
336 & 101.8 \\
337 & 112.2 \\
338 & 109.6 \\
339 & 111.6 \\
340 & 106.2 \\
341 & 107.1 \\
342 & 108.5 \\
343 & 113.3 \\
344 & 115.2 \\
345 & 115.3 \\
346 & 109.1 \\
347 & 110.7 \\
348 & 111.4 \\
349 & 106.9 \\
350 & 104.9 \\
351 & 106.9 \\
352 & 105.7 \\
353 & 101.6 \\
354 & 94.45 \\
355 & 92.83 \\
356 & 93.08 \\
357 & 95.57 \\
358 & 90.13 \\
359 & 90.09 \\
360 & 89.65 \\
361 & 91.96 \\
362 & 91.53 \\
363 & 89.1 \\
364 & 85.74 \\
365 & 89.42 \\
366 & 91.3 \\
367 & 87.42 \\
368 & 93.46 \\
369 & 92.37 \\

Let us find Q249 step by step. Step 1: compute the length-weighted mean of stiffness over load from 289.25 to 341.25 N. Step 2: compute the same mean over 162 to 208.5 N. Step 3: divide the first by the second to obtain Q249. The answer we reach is 2.2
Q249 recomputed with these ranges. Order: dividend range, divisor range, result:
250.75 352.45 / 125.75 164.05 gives 2.01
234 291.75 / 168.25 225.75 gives 1.54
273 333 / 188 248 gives 1.49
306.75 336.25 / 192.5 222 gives 1.61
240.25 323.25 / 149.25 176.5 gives 2.59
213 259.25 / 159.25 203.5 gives 1.61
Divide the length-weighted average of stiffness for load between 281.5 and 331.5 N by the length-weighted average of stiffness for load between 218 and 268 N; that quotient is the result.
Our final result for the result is 1.35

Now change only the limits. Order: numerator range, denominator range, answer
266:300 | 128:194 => 2.11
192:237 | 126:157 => 1.26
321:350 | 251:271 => 1.50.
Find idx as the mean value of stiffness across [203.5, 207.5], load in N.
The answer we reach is 57.6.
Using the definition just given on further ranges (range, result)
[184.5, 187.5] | 46.7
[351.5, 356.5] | 97.5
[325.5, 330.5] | 93.7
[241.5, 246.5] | 64.1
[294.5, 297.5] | 84.3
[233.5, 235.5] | 65.6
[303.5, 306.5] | 84.7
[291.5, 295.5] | 83.6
